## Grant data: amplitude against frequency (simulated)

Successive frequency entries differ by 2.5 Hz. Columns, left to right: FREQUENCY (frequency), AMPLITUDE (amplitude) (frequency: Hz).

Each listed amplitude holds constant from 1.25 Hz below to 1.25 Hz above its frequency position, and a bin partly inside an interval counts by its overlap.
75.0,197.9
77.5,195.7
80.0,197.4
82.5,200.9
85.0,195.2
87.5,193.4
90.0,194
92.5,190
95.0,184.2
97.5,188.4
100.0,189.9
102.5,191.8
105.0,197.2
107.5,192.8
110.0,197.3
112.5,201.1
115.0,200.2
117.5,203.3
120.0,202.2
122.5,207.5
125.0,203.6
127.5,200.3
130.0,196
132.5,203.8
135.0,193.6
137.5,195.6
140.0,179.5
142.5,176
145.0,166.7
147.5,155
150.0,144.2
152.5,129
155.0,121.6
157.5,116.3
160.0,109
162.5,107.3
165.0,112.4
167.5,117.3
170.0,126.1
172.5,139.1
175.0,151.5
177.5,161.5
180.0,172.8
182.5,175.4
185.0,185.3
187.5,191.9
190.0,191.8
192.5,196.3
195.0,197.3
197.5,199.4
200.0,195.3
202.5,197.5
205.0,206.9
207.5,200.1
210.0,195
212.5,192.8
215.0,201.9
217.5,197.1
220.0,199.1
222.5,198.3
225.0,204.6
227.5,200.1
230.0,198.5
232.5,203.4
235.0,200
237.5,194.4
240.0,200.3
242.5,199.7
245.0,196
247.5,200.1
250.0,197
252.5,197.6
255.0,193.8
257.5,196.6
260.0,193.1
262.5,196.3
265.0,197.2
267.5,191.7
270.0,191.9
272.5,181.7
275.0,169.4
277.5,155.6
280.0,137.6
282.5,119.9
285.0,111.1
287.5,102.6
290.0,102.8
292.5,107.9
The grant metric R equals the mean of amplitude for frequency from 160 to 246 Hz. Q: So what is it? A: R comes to 181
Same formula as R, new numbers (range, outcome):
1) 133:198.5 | 159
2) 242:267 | 196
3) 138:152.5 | 163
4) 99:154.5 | 187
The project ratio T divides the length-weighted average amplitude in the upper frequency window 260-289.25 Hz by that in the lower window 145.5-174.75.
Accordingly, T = 1.26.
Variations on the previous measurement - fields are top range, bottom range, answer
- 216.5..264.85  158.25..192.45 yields 1.32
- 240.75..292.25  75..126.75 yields 0.87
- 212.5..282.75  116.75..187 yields 1.17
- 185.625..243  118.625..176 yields 1.25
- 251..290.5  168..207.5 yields 0.93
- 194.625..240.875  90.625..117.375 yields 1.03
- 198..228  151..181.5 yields 1.52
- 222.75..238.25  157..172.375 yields 1.72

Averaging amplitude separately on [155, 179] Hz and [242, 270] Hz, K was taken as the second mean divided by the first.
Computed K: 1.5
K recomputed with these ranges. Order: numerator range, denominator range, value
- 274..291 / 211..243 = 0.64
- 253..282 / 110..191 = 1.08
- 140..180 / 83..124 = 0.71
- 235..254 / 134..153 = 1.17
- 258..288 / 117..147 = 0.85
